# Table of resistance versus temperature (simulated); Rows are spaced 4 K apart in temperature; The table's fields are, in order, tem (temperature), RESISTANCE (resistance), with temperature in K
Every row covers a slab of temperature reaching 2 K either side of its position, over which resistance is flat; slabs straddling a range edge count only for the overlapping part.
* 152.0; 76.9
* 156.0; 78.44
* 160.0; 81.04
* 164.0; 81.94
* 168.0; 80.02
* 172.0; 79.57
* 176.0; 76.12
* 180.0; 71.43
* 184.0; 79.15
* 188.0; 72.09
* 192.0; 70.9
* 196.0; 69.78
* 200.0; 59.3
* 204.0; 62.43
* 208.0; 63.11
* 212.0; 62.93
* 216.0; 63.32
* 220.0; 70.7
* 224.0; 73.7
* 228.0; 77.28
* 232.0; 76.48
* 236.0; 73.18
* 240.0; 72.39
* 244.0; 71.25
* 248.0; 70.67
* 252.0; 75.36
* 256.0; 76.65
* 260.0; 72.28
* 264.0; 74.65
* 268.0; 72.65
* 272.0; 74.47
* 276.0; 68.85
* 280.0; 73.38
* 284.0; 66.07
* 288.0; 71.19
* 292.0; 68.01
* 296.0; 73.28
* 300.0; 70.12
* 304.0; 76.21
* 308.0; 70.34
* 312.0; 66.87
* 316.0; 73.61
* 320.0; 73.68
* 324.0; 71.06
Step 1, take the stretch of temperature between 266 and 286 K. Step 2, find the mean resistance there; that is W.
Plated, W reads 71.1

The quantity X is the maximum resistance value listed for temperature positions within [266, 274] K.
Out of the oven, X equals 74.47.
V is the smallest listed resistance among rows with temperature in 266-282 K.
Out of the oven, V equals 68.85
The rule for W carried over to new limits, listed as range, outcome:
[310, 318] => 70.2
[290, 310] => 71.6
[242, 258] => 73.5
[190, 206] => 65.6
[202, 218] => 62.9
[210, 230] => 69.6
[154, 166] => 80.5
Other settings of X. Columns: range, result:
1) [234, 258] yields 76.65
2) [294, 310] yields 76.21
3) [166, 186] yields 80.02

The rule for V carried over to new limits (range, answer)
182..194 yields 70.9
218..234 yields 70.7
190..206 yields 59.3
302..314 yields 66.87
